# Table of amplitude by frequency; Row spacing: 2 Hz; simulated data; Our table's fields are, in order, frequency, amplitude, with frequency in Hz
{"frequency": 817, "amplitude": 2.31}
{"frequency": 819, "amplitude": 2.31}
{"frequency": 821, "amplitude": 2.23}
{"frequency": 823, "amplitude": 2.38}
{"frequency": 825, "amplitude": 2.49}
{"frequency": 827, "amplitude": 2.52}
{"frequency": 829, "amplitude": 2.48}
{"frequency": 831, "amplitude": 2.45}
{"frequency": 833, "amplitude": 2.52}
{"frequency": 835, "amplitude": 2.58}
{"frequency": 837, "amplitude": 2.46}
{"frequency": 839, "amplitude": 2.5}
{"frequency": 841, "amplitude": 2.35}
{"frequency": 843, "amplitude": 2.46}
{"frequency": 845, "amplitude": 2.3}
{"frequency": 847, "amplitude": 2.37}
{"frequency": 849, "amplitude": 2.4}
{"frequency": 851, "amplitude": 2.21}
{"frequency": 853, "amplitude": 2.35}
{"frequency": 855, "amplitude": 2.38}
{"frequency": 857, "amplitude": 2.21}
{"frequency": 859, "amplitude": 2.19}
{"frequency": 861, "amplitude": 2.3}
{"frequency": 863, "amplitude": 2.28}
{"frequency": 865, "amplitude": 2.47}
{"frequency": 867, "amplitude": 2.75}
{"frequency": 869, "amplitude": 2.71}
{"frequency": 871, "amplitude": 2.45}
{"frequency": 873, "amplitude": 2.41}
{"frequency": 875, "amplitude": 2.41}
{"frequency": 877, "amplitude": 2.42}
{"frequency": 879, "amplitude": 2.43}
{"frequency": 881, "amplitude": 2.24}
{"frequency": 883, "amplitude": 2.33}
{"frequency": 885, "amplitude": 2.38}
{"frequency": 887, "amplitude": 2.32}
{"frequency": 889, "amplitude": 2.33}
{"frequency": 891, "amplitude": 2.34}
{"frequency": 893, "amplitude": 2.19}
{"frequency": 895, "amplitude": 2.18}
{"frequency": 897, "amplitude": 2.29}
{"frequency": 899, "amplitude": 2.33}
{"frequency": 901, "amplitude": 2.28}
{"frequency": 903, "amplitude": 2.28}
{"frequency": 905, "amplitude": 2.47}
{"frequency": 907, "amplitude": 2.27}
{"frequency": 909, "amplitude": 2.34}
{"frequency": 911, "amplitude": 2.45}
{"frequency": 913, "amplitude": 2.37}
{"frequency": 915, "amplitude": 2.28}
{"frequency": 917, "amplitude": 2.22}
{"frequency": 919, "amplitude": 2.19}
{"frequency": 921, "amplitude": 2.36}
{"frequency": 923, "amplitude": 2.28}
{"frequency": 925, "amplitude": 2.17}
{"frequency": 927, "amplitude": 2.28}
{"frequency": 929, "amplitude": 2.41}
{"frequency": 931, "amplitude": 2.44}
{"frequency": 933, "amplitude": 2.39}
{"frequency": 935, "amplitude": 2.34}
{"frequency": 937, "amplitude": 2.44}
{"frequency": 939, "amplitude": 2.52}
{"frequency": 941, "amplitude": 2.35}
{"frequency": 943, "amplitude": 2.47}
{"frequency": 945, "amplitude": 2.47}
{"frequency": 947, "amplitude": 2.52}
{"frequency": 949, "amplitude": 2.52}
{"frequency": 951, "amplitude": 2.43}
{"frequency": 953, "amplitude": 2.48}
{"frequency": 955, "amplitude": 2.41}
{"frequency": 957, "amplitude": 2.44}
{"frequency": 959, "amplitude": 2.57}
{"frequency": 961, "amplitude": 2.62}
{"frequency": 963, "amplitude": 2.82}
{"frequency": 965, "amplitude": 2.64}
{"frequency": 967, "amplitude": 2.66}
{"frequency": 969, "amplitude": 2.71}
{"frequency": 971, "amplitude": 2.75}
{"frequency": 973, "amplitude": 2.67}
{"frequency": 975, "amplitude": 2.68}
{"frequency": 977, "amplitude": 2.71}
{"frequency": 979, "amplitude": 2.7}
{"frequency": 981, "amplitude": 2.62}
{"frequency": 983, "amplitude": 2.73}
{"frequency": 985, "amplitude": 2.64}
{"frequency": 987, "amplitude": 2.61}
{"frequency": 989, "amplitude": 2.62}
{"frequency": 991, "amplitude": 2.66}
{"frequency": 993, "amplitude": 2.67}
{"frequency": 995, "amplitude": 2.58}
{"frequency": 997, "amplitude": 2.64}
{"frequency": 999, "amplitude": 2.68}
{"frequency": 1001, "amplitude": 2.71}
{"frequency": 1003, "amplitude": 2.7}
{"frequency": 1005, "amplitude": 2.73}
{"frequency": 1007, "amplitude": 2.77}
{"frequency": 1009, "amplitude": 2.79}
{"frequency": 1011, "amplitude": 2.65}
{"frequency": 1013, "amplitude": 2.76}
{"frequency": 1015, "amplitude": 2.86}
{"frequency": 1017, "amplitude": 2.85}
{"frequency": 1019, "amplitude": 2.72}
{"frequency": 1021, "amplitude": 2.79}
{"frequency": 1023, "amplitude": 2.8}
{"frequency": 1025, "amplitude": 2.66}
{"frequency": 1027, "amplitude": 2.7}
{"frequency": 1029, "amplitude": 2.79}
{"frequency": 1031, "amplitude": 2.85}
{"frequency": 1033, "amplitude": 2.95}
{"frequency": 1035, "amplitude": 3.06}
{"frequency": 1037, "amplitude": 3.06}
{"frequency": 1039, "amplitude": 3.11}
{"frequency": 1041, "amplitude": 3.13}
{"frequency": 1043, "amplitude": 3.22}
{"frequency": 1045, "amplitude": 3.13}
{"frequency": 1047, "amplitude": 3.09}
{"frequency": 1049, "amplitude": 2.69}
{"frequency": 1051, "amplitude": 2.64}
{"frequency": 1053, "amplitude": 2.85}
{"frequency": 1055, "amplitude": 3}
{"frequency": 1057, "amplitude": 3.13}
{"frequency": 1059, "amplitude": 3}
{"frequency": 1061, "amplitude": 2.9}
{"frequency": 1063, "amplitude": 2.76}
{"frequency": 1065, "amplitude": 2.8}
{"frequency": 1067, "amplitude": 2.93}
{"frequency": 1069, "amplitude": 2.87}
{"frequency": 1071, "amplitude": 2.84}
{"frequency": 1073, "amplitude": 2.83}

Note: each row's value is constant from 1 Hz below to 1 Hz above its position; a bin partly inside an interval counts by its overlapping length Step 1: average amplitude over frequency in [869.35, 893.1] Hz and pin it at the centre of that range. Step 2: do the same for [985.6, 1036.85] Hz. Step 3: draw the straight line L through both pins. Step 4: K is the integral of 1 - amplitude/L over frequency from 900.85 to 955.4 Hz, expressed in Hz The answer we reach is 2.9 Hz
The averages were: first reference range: 2.37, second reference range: 2.75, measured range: 2.37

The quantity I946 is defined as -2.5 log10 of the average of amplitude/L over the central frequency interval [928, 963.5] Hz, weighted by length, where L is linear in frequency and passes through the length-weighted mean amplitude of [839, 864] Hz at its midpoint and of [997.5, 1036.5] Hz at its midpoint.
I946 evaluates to 0.05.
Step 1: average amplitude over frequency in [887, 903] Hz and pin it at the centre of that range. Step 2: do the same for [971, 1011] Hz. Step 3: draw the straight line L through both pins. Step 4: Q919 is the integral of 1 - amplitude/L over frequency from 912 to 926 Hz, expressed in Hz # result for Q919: 0.7 Hz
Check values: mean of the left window 2.28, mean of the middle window 2.27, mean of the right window 2.68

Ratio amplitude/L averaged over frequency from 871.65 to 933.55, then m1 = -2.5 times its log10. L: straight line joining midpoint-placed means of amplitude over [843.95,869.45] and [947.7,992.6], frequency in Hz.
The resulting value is 0.07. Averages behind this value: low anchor 2.37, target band 2.33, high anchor 2.62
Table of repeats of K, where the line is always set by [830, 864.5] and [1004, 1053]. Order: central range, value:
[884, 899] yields 1.2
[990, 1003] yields 0.6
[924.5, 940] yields 1.3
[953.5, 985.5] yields 0.7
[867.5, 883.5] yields 0.1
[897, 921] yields 2.1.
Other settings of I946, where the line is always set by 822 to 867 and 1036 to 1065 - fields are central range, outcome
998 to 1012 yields 0.05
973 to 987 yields 0.04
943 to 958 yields 0.10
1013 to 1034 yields 0.04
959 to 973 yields 0.02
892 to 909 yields 0.12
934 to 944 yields 0.10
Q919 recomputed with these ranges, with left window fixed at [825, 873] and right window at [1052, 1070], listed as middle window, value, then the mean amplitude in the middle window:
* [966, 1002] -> 0.88 Hz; 2.67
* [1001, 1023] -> 0.32 Hz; 2.76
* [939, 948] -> 0.62 Hz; 2.46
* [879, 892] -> 0.91 Hz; 2.33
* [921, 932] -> 1.20 Hz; 2.32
